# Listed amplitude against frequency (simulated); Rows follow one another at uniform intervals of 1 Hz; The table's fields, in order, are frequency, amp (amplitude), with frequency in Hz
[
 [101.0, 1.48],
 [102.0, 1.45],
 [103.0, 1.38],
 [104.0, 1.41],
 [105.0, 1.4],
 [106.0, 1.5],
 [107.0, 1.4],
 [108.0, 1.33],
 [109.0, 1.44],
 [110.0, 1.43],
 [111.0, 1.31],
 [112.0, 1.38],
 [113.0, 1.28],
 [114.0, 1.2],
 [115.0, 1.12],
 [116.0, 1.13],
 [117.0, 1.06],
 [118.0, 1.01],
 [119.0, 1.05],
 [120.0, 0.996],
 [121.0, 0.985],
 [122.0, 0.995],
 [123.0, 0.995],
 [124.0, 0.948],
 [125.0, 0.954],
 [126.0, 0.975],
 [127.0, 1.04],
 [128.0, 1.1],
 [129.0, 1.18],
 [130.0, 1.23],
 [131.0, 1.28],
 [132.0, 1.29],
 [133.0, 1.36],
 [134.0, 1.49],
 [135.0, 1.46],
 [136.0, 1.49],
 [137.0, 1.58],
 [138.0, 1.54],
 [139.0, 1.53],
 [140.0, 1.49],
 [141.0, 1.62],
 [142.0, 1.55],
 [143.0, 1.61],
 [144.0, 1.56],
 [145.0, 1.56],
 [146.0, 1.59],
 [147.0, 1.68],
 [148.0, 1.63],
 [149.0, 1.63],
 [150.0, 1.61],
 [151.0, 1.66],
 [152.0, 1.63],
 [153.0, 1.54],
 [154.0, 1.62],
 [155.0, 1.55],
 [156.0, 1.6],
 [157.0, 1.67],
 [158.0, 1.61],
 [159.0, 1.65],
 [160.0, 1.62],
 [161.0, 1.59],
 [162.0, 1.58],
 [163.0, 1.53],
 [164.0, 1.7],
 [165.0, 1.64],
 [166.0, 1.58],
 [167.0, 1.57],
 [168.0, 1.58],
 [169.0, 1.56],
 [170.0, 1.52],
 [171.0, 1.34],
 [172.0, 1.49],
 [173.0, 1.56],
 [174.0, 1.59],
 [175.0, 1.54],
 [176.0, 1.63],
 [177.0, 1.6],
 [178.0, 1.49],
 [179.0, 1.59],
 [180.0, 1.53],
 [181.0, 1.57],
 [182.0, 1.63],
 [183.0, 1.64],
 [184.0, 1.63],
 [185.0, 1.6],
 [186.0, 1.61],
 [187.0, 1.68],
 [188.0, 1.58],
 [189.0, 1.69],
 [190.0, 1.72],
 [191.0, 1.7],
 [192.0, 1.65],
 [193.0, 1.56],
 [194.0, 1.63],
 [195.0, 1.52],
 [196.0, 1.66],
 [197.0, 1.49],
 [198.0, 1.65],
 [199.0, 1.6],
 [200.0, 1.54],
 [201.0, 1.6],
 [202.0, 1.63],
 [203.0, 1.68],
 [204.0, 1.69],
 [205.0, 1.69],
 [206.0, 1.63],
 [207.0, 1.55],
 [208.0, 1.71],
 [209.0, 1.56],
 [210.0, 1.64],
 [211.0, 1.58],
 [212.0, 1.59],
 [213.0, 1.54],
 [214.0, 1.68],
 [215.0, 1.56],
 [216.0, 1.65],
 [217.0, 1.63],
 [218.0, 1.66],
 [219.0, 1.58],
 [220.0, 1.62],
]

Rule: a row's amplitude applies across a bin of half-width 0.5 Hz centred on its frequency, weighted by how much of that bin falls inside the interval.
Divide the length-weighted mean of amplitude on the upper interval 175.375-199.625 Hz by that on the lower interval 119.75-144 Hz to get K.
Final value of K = 1.25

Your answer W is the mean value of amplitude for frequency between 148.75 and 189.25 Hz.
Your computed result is 1.59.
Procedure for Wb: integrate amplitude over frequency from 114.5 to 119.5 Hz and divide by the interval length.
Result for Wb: 1.07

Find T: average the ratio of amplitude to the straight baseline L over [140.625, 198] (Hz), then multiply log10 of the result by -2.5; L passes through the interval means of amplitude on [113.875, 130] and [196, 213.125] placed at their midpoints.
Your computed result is -0.17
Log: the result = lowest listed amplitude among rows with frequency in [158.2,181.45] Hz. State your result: 1.34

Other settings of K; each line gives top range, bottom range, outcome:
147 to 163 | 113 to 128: 1.55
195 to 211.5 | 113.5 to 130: 1.54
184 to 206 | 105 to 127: 1.39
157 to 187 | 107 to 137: 1.32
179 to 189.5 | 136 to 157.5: 1.02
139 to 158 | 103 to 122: 1.29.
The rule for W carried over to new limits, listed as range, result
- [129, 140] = 1.42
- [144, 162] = 1.61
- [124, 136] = 1.21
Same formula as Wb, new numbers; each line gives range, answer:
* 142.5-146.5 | 1.58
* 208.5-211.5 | 1.59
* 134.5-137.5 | 1.51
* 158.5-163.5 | 1.59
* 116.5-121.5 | 1.02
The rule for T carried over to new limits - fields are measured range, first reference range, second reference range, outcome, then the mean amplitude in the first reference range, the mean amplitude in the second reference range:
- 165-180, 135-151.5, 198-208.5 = 0.039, 1.58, 1.63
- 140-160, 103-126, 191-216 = -0.179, 1.2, 1.61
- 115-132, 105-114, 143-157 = 0.338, 1.37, 1.61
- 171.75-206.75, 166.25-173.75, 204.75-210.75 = -0.023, 1.52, 1.63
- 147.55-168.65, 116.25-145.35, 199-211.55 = -0.151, 1.27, 1.62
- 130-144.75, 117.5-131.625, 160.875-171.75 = -0.219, 1.05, 1.56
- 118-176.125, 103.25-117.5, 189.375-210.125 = 0.000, 1.31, 1.62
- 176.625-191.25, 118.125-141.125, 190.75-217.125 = -0.072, 1.23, 1.61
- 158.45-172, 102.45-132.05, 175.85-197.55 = -0.066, 1.19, 1.61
